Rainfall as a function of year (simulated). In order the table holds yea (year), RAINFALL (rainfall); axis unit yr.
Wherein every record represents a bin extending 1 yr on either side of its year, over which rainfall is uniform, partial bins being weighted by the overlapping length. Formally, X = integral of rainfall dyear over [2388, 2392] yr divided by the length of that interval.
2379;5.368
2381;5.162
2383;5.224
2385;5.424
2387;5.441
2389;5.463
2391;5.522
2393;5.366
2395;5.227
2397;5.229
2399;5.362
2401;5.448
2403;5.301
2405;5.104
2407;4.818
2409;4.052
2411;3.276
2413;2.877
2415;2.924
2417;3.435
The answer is 5.49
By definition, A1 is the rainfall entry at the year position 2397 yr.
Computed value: 5.229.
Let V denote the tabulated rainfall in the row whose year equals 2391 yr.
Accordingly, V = 5.522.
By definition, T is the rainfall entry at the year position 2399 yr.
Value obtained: 5.362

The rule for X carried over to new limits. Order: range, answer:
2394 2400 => 5.27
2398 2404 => 5.37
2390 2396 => 5.37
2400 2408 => 5.17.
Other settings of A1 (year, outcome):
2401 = 5.448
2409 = 4.052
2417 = 3.435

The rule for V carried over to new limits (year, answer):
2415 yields 2.924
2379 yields 5.368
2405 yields 5.104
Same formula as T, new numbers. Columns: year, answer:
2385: 5.424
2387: 5.441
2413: 2.877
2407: 4.818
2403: 5.301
